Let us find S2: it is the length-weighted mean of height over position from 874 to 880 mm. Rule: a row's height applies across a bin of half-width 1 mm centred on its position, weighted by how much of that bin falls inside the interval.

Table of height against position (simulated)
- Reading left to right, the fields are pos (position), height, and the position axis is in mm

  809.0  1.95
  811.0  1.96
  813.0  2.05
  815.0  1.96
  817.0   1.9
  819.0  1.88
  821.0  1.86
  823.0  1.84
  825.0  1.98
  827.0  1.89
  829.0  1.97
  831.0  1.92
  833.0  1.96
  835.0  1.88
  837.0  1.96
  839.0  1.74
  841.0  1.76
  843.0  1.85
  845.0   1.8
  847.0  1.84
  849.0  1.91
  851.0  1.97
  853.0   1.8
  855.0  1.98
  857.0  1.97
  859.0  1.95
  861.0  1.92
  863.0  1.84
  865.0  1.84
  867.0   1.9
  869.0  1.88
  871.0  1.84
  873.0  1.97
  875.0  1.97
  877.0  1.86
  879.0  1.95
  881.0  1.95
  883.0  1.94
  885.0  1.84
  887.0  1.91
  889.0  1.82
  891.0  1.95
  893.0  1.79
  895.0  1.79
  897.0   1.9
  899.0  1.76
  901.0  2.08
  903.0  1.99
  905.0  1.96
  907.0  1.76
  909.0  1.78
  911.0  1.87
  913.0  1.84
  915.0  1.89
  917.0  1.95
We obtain 1.93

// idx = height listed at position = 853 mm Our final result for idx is 1.8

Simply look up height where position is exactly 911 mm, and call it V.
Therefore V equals 1.87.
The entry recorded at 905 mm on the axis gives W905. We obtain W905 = 1.96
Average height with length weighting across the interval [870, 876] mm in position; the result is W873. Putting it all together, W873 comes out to 1.93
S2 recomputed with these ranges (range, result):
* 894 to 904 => 1.9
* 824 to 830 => 1.95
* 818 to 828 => 1.89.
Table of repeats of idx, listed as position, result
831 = 1.92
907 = 1.76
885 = 1.84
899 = 1.76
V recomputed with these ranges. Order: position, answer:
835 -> 1.88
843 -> 1.85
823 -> 1.84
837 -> 1.96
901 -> 2.08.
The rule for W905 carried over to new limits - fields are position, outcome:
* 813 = 2.05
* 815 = 1.96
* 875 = 1.97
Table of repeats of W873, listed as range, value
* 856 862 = 1.95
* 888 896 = 1.84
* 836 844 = 1.83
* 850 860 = 1.93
